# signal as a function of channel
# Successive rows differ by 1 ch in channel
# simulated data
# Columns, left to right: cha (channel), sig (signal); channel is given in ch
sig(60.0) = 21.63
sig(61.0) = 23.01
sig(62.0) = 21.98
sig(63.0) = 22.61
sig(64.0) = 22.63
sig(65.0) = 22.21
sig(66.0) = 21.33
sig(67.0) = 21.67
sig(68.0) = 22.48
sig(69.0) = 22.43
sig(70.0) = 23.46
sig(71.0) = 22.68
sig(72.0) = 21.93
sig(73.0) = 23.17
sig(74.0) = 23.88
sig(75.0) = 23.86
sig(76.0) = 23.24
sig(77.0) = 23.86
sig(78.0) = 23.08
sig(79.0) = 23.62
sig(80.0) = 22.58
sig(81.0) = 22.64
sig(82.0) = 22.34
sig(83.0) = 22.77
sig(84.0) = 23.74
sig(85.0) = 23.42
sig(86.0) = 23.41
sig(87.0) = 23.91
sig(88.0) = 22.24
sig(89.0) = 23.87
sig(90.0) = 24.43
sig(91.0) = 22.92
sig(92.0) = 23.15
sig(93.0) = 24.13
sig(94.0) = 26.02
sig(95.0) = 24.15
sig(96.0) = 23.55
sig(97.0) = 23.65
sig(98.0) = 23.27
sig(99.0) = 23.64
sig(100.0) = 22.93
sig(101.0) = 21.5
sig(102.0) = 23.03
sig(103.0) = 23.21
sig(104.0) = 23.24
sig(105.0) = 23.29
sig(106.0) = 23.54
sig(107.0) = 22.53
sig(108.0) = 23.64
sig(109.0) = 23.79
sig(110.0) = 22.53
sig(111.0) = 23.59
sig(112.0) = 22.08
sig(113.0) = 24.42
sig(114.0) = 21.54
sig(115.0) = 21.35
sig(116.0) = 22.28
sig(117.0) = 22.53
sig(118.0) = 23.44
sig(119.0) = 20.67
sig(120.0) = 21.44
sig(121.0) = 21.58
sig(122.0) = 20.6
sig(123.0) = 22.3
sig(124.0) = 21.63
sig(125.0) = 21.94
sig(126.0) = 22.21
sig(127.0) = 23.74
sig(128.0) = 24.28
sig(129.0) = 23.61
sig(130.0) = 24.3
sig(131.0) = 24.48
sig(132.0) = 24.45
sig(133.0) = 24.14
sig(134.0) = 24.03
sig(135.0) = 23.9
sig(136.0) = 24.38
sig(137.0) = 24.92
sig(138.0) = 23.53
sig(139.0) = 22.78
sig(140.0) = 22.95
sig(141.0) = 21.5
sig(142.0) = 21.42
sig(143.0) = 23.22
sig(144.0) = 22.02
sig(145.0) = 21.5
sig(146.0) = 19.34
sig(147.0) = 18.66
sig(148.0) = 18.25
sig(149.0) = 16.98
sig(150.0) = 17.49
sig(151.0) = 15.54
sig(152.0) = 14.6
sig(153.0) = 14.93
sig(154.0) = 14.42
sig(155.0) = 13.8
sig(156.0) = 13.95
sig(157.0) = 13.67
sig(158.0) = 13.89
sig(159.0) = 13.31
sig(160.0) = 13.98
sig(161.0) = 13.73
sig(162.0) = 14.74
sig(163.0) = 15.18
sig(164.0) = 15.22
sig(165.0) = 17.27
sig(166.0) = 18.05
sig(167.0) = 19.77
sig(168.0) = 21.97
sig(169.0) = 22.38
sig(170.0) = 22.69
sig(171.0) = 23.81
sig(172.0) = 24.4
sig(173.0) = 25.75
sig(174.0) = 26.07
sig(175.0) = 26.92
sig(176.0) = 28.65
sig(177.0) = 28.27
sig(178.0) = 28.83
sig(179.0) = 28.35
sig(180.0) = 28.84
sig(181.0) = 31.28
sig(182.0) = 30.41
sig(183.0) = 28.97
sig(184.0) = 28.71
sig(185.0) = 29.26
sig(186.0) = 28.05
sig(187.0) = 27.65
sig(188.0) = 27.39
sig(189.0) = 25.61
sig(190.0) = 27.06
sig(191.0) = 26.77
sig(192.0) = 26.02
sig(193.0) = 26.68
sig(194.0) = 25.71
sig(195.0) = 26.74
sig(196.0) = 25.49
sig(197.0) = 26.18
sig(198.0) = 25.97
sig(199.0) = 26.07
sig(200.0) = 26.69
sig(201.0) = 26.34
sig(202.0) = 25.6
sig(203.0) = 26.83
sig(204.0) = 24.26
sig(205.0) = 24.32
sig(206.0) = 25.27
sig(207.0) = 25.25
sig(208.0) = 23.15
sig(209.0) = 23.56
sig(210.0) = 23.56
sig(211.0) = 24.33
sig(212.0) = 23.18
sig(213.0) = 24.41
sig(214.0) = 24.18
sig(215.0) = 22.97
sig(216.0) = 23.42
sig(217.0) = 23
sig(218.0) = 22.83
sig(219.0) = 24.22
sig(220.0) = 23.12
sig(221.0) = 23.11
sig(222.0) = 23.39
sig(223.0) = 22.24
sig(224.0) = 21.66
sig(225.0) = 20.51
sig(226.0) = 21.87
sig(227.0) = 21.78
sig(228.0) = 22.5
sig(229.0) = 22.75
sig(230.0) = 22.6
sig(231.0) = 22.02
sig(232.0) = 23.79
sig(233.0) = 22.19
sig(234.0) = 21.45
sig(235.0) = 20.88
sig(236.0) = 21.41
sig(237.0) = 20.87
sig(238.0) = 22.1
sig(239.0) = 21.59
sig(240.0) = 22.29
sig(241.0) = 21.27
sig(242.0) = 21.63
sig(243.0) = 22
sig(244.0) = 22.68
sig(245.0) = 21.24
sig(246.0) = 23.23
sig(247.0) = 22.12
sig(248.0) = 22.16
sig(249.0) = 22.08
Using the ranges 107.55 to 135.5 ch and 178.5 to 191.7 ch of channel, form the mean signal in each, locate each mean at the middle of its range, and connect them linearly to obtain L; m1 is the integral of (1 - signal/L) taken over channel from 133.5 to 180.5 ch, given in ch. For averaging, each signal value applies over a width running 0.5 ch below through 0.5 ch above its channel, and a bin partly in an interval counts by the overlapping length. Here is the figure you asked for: 9.9 ch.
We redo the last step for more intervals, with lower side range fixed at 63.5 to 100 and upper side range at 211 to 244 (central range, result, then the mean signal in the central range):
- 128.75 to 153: 1.6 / 21.4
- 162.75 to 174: 0.9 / 21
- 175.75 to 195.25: -4.6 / 28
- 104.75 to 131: 0.4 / 22.7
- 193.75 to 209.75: -2.0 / 25.4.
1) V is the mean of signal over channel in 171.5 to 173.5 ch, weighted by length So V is 25.1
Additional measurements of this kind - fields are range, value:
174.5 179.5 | 28.2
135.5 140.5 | 23.7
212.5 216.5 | 23.7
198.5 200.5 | 26.4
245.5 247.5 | 22.7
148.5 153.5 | 15.9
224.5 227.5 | 21.4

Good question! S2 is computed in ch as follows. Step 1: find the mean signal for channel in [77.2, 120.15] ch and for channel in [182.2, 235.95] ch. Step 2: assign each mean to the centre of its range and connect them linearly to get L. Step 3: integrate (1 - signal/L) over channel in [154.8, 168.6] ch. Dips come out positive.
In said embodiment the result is 4.8 ch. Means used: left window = 23.1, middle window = 15.7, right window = 24.6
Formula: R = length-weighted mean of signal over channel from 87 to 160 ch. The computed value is 21.6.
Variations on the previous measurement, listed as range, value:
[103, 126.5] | 22.5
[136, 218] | 22.8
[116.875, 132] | 22.6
